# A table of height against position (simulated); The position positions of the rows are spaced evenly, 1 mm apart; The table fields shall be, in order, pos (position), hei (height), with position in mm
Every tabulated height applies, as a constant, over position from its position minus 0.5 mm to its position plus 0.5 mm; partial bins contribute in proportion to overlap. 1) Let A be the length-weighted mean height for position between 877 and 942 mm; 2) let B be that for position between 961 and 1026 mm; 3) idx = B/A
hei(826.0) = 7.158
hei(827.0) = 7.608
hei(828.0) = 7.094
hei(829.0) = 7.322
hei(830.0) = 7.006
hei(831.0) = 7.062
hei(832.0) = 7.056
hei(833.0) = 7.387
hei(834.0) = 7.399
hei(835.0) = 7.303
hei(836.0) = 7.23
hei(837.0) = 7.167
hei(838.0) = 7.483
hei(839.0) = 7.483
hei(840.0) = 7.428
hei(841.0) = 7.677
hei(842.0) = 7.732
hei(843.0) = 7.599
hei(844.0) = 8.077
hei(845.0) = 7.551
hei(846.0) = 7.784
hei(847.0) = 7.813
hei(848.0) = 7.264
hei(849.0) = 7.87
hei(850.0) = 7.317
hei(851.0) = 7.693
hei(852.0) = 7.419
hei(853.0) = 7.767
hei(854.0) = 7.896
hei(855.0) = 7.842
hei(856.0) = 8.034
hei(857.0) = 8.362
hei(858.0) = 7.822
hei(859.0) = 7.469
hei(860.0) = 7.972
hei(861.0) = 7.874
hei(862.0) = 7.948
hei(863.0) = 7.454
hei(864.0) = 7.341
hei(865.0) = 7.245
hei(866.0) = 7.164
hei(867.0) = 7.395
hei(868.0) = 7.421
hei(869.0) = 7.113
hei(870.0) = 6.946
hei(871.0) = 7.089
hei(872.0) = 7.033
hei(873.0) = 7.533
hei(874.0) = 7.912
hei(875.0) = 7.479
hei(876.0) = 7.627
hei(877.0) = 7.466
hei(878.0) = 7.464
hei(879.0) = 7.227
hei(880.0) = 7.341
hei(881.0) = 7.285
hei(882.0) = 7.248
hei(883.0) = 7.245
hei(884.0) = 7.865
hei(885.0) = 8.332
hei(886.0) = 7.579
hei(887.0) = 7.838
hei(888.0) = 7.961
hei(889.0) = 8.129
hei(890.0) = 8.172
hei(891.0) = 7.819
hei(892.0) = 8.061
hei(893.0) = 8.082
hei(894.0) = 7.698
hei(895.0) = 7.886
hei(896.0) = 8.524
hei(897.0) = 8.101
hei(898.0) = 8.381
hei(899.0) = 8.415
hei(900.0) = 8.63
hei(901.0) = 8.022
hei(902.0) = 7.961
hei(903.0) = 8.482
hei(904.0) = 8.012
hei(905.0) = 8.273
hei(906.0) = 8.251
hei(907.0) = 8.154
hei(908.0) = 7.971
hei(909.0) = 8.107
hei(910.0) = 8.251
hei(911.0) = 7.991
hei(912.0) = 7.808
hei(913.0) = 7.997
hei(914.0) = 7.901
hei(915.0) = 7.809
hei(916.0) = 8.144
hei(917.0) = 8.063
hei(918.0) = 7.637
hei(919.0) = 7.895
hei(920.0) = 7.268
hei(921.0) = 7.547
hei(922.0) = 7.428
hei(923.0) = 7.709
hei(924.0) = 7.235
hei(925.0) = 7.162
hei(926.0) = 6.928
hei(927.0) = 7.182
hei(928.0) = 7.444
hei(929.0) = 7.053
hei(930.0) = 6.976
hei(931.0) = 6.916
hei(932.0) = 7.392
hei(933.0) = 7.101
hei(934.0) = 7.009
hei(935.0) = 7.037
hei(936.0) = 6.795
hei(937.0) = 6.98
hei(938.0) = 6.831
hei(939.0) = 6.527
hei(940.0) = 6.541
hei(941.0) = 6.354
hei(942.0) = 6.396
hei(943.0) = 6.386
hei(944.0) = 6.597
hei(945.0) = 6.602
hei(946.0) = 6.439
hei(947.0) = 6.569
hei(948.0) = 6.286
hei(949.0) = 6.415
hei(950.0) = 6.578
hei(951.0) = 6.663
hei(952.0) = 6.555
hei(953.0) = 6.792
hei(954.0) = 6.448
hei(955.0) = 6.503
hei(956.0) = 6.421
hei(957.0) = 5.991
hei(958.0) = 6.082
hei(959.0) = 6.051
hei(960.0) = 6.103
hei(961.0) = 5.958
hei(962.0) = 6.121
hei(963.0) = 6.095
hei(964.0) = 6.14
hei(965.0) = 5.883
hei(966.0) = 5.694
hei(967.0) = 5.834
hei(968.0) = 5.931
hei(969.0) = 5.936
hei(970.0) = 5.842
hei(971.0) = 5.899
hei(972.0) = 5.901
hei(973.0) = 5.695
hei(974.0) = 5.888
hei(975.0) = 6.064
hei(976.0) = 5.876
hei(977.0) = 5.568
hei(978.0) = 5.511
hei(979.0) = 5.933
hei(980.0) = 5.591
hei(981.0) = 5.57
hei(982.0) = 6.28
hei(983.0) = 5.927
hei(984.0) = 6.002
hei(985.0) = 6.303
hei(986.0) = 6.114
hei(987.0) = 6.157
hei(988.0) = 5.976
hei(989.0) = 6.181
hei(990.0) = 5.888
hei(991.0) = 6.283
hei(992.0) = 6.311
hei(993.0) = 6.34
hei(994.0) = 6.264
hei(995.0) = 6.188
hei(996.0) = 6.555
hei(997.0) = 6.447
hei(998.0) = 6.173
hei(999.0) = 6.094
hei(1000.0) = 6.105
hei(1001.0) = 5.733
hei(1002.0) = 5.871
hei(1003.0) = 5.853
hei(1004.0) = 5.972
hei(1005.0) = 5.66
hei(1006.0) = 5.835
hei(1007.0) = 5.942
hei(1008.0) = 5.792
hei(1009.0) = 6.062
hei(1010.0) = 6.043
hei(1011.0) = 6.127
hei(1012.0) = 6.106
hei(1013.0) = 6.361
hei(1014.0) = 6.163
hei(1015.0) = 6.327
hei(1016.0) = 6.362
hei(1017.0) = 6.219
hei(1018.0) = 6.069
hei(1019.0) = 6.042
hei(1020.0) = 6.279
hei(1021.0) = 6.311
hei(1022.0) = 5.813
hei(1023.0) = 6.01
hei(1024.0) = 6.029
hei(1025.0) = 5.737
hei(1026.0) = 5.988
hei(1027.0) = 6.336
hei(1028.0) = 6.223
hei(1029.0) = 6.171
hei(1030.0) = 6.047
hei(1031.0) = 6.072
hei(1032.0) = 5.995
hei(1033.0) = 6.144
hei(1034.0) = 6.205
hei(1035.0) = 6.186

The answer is 0.8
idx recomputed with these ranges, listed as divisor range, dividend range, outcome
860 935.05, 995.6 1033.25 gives 0.79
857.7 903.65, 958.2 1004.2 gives 0.78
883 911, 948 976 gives 0.76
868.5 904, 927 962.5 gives 0.85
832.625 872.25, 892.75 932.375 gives 1.04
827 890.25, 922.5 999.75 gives 0.84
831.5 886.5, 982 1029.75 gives 0.81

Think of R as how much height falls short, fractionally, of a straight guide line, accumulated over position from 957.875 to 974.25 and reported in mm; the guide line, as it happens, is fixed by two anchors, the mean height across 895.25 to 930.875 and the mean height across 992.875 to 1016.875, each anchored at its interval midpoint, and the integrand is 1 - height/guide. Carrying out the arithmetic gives 2.1 mm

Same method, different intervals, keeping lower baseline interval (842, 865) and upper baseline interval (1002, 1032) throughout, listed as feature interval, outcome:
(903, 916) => -1.7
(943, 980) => 2.8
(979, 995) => 0.7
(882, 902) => -1.9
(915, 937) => -1.1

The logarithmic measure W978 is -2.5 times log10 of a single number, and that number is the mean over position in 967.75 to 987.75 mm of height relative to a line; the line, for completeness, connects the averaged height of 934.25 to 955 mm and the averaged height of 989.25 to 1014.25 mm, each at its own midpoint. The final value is 0.07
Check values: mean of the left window 6.59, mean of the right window 6.09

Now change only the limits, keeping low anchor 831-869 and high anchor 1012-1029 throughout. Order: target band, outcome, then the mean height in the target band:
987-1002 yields 0.033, 6.17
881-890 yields -0.071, 7.77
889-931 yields -0.114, 7.86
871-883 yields -0.008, 7.4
